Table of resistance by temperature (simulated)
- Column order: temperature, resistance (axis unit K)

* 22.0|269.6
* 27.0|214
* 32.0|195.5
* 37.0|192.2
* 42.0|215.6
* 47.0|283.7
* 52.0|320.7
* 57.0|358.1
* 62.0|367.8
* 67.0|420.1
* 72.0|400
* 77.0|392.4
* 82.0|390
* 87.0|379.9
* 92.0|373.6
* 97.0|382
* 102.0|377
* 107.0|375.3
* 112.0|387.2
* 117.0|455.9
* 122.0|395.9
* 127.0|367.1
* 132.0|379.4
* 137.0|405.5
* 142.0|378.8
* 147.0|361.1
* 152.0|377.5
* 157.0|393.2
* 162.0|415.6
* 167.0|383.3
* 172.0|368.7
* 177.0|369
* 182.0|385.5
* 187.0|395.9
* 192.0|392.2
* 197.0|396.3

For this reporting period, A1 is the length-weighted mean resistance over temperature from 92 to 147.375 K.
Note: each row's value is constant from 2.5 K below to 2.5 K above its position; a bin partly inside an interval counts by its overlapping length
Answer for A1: 388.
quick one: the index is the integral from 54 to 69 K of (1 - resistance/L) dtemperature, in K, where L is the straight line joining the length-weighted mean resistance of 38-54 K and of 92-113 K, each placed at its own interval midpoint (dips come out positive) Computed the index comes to -4.2 K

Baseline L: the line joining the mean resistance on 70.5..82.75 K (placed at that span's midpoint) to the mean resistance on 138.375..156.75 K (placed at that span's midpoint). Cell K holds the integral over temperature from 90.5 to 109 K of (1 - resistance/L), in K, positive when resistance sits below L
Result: 0.54 K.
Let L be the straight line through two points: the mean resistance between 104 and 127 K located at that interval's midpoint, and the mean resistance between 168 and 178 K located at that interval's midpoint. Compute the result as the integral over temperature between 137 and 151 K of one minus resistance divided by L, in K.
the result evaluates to 0.3 K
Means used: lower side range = 399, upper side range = 371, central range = 377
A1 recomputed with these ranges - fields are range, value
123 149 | 380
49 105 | 377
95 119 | 395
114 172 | 391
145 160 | 379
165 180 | 374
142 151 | 369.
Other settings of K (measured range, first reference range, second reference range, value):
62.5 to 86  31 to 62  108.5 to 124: -5.0 K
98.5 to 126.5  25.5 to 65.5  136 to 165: -4.0 K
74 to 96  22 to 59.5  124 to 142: -4.7 K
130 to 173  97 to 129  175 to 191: 0.3 K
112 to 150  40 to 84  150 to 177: -1.7 K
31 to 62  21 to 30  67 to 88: 3.1 K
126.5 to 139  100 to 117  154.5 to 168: 0.3 K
